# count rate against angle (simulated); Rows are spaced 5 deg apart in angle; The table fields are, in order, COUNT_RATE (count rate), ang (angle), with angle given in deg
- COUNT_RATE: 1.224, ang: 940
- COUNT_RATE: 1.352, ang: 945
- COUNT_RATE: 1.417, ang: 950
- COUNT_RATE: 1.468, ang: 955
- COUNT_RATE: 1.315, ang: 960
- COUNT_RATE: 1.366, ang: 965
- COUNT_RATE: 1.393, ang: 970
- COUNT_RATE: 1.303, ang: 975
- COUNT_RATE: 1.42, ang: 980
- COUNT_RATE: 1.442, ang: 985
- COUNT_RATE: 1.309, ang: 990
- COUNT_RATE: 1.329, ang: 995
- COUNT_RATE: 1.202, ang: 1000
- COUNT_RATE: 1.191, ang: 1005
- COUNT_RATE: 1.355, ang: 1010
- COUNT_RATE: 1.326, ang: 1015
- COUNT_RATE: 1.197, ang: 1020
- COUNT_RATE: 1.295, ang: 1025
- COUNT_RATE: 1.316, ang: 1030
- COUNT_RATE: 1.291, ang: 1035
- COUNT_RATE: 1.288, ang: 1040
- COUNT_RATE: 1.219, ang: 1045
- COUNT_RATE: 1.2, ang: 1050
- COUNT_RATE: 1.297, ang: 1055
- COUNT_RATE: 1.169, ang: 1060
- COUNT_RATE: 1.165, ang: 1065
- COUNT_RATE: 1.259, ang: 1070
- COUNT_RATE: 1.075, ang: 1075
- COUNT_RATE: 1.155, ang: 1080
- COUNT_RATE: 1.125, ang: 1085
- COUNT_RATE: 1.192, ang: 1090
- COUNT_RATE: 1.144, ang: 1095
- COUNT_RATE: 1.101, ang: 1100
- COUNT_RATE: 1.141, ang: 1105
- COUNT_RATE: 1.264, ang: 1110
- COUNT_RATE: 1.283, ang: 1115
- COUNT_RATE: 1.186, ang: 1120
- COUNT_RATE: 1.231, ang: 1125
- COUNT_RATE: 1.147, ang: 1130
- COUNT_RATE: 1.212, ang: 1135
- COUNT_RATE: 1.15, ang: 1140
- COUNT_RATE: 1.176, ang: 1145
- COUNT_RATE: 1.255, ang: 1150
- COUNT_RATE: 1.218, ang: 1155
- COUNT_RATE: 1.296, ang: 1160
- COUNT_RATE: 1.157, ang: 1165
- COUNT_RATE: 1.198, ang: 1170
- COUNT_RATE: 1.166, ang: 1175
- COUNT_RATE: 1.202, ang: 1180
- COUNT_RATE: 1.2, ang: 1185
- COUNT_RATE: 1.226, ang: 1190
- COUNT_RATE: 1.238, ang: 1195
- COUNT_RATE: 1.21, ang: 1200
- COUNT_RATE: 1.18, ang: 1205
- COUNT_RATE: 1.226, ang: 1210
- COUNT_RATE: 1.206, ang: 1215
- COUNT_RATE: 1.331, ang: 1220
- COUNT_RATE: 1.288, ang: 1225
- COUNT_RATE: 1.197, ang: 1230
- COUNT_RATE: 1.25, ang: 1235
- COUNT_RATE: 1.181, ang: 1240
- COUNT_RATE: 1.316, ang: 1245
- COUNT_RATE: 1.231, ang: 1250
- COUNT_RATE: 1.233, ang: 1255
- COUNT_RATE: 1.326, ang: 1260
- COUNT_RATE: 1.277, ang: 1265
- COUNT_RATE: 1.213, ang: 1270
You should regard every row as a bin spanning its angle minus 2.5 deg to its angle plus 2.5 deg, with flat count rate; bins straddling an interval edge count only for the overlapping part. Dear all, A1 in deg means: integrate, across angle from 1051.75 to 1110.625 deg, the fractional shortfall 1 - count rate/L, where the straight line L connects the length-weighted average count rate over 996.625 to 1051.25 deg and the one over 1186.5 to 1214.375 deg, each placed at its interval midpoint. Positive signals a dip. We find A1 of 3.63 deg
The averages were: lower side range 1.26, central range 1.17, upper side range 1.21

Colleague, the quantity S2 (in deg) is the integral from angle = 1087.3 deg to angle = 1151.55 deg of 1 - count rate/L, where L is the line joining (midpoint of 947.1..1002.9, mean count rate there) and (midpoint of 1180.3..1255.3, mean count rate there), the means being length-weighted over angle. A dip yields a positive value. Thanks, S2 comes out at 4.7 deg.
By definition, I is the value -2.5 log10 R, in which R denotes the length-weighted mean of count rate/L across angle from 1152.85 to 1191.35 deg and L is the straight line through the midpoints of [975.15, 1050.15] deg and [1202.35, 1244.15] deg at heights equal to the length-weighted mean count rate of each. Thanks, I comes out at 0.038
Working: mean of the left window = 1.3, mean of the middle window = 1.21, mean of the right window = 1.24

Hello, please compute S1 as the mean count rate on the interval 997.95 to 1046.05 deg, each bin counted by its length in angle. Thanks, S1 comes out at 1.27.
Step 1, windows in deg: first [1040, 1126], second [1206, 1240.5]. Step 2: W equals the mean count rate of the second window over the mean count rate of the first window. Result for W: 1.04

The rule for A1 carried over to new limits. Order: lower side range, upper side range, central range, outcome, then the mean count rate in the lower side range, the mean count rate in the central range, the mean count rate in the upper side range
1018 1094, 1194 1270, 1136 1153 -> 0.5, 1.21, 1.2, 1.25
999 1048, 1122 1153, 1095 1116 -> 0.5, 1.27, 1.18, 1.2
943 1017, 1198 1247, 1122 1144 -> 1.6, 1.35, 1.18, 1.24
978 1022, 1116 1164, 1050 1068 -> 0.8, 1.31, 1.21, 1.21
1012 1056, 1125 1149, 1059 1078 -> 1.1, 1.27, 1.17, 1.18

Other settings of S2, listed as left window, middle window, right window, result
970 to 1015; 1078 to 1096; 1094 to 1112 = 0.5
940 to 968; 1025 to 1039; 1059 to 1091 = -0.7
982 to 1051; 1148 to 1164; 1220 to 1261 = 0.2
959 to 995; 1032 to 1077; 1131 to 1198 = 2.7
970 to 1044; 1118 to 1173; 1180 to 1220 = 1.8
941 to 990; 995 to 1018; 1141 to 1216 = 1.2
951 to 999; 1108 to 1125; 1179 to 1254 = 0.6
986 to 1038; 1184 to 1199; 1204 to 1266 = 0.4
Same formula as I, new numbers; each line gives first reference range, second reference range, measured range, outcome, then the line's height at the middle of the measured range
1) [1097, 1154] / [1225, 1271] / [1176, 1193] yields 0.01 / 1.22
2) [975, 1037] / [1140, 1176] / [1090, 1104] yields 0.10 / 1.25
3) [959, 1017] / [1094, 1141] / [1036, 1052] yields 0.02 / 1.27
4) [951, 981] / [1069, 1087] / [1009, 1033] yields -0.03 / 1.26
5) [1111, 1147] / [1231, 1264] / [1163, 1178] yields 0.04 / 1.22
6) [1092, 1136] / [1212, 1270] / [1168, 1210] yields 0.02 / 1.23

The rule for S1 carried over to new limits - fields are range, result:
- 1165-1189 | 1.19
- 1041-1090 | 1.19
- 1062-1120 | 1.17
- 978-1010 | 1.32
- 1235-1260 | 1.25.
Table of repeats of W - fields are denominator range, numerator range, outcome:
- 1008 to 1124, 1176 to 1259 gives 1.01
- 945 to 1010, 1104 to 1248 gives 0.91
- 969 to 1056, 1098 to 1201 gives 0.93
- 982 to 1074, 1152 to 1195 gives 0.96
